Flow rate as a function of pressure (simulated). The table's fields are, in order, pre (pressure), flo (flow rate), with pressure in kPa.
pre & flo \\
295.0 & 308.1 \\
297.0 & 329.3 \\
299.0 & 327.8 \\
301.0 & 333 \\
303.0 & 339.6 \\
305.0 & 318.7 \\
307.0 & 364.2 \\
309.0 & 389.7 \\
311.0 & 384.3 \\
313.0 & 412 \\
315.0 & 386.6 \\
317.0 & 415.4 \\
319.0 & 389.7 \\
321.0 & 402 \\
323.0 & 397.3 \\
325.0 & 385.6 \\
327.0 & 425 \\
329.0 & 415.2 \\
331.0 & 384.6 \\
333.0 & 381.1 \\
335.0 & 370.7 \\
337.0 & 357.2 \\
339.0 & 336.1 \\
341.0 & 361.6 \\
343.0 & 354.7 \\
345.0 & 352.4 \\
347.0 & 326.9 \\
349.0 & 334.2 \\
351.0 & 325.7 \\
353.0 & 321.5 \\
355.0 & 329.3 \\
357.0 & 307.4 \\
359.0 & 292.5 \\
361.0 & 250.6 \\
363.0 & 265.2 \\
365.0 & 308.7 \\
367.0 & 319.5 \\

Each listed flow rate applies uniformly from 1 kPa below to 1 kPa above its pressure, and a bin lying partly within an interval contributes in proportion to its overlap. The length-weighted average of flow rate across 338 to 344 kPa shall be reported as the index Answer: 351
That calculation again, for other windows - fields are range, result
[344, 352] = 335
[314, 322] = 398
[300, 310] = 349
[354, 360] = 310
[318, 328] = 400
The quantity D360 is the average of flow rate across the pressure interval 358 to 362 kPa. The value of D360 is 272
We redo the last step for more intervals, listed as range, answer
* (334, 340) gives 355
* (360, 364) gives 258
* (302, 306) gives 329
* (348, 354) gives 327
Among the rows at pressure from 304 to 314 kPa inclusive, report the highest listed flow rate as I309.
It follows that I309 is 412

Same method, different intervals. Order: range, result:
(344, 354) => 352.4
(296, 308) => 364.2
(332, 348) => 381.1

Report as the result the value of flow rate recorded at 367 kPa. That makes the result 319.5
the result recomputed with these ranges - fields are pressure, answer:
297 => 329.3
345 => 352.4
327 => 425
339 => 336.1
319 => 389.7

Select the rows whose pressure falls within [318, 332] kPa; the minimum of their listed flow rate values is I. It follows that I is 384.6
